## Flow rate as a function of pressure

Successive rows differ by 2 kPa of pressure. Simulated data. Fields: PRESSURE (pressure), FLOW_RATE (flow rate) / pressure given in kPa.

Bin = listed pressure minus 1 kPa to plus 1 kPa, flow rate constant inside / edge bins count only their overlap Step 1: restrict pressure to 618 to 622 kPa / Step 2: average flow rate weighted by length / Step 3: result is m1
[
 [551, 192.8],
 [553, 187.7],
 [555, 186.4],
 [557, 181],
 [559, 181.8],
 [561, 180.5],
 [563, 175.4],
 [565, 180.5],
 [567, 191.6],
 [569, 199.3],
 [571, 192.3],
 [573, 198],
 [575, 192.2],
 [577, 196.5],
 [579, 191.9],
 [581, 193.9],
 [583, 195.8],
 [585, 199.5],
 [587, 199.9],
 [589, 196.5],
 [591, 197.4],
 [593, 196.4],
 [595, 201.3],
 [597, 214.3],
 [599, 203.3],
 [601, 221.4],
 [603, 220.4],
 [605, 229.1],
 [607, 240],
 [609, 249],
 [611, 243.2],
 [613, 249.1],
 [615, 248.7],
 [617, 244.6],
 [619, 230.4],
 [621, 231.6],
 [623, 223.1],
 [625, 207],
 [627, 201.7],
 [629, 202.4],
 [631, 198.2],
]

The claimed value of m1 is 231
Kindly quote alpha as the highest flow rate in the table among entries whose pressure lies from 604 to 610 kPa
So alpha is 249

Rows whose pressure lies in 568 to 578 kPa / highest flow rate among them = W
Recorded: 199.3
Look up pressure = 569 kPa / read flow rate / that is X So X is 199.3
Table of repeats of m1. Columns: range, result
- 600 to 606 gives 224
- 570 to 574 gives 195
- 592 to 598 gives 204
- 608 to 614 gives 247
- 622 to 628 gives 211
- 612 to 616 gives 249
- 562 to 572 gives 188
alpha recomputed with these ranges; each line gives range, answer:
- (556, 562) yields 181.8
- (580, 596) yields 201.3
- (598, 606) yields 229.1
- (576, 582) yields 196.5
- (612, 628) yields 249.1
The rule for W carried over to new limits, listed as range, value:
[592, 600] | 214.3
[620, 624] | 231.6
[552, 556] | 187.7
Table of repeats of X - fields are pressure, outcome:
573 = 198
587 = 199.9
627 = 201.7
